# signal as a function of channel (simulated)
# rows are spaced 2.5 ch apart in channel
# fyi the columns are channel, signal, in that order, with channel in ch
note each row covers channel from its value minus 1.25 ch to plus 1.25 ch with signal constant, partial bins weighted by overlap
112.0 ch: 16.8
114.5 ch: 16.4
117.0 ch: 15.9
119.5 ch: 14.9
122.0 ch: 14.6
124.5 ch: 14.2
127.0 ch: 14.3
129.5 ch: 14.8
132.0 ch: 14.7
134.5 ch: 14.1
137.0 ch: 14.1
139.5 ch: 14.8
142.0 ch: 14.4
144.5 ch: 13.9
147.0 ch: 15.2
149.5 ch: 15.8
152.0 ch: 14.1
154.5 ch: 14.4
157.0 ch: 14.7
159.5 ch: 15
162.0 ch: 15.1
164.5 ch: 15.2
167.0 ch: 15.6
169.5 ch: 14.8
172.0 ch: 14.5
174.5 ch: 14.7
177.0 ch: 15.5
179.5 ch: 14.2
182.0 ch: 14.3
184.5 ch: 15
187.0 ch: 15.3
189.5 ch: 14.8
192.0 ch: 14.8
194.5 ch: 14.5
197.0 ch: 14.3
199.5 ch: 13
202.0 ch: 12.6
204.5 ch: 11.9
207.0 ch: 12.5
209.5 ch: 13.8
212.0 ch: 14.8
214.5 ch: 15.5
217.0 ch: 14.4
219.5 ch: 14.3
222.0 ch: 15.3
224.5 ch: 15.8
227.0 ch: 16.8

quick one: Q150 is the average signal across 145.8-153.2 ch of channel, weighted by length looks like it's 15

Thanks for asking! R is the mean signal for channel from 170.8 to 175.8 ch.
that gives 14.6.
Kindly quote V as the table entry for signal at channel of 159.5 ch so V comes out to 15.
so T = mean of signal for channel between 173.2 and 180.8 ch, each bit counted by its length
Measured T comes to 14.8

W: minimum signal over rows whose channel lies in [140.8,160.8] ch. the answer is 13.9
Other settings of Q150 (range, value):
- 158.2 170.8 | 15.1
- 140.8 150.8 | 14.8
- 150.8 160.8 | 14.6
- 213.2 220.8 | 14.7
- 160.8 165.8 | 15.2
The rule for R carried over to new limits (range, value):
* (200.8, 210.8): 12.7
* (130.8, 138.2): 14.3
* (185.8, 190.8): 15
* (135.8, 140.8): 14.5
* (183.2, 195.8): 14.9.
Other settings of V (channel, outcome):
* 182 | 14.3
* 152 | 14.1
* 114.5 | 16.4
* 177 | 15.5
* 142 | 14.4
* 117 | 15.9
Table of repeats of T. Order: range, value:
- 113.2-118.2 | 16.2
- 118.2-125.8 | 14.6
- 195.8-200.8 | 13.6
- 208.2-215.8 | 14.7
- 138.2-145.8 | 14.4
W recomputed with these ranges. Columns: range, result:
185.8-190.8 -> 14.8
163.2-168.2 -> 15.2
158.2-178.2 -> 14.5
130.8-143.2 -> 14.1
